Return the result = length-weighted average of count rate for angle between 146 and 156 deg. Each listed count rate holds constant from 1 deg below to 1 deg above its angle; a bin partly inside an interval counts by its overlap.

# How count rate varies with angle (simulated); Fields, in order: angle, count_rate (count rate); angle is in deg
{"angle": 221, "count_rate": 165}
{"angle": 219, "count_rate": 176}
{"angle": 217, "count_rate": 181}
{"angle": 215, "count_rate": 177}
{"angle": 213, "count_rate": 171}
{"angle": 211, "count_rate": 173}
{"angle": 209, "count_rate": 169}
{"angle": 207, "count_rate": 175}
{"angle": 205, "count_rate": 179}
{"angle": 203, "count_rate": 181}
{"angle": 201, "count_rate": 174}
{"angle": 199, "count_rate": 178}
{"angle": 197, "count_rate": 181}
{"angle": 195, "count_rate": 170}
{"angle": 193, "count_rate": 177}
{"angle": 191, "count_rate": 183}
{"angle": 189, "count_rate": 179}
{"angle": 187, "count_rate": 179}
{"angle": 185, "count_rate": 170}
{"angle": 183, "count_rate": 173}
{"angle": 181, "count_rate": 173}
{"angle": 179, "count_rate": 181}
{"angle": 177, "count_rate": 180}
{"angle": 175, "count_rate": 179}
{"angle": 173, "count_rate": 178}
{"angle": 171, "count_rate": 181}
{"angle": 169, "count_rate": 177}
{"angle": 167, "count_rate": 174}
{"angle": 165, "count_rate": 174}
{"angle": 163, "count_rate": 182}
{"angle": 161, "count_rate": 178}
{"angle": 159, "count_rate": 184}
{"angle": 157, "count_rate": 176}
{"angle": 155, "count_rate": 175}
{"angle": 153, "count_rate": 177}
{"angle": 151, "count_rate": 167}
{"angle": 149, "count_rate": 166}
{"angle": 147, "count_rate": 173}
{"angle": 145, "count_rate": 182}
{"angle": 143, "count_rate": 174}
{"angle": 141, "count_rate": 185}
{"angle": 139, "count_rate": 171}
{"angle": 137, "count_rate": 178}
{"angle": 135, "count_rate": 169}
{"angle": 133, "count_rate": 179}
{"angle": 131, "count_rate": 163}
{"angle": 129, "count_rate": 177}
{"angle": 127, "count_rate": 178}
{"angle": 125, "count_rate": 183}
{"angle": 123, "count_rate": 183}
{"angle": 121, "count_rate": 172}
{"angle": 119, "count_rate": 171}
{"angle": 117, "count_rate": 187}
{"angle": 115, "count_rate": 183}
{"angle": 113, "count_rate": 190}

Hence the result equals 172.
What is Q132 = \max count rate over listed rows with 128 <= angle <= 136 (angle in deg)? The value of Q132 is 179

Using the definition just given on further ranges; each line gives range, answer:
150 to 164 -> 184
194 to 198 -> 181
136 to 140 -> 178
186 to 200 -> 183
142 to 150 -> 182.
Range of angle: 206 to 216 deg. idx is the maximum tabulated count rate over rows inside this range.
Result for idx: 177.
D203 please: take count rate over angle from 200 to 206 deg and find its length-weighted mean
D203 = 178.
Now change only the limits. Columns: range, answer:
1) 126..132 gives 173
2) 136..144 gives 177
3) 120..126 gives 179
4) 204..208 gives 177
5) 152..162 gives 178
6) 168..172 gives 179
